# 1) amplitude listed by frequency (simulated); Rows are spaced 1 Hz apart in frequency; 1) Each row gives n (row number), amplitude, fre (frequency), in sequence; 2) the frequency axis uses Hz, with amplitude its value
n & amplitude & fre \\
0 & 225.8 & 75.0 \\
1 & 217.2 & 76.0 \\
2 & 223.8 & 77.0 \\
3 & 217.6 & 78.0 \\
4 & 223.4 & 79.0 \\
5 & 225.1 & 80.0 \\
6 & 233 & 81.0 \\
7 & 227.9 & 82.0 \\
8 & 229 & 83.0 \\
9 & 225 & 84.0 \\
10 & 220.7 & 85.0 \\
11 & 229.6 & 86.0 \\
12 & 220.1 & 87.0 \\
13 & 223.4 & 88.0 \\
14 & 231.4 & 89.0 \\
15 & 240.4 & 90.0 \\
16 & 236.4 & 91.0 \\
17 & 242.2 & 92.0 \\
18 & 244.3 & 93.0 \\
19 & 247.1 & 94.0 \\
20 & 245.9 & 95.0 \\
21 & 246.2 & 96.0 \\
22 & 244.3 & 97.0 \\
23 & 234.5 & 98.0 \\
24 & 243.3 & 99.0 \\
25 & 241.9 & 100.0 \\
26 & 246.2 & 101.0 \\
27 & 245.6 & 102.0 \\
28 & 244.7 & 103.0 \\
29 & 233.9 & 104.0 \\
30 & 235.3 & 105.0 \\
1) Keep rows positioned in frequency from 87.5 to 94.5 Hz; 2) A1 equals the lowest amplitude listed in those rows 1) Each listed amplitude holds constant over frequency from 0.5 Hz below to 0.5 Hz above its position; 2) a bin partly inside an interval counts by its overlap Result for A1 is 223.4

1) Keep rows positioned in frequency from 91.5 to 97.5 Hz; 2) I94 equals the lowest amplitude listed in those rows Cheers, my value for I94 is 242.2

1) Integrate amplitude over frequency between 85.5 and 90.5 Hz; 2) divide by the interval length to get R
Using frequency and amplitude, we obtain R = 229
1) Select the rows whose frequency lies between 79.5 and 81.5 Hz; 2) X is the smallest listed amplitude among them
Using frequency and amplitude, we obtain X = 225.1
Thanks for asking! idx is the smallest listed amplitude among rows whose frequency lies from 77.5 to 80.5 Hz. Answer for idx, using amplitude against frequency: 217.6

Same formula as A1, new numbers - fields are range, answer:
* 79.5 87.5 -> 220.1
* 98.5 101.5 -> 241.9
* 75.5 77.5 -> 217.2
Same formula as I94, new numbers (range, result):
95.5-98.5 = 234.5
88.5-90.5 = 231.4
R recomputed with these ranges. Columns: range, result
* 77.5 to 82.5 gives 225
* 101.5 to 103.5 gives 245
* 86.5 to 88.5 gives 222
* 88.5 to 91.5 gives 236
